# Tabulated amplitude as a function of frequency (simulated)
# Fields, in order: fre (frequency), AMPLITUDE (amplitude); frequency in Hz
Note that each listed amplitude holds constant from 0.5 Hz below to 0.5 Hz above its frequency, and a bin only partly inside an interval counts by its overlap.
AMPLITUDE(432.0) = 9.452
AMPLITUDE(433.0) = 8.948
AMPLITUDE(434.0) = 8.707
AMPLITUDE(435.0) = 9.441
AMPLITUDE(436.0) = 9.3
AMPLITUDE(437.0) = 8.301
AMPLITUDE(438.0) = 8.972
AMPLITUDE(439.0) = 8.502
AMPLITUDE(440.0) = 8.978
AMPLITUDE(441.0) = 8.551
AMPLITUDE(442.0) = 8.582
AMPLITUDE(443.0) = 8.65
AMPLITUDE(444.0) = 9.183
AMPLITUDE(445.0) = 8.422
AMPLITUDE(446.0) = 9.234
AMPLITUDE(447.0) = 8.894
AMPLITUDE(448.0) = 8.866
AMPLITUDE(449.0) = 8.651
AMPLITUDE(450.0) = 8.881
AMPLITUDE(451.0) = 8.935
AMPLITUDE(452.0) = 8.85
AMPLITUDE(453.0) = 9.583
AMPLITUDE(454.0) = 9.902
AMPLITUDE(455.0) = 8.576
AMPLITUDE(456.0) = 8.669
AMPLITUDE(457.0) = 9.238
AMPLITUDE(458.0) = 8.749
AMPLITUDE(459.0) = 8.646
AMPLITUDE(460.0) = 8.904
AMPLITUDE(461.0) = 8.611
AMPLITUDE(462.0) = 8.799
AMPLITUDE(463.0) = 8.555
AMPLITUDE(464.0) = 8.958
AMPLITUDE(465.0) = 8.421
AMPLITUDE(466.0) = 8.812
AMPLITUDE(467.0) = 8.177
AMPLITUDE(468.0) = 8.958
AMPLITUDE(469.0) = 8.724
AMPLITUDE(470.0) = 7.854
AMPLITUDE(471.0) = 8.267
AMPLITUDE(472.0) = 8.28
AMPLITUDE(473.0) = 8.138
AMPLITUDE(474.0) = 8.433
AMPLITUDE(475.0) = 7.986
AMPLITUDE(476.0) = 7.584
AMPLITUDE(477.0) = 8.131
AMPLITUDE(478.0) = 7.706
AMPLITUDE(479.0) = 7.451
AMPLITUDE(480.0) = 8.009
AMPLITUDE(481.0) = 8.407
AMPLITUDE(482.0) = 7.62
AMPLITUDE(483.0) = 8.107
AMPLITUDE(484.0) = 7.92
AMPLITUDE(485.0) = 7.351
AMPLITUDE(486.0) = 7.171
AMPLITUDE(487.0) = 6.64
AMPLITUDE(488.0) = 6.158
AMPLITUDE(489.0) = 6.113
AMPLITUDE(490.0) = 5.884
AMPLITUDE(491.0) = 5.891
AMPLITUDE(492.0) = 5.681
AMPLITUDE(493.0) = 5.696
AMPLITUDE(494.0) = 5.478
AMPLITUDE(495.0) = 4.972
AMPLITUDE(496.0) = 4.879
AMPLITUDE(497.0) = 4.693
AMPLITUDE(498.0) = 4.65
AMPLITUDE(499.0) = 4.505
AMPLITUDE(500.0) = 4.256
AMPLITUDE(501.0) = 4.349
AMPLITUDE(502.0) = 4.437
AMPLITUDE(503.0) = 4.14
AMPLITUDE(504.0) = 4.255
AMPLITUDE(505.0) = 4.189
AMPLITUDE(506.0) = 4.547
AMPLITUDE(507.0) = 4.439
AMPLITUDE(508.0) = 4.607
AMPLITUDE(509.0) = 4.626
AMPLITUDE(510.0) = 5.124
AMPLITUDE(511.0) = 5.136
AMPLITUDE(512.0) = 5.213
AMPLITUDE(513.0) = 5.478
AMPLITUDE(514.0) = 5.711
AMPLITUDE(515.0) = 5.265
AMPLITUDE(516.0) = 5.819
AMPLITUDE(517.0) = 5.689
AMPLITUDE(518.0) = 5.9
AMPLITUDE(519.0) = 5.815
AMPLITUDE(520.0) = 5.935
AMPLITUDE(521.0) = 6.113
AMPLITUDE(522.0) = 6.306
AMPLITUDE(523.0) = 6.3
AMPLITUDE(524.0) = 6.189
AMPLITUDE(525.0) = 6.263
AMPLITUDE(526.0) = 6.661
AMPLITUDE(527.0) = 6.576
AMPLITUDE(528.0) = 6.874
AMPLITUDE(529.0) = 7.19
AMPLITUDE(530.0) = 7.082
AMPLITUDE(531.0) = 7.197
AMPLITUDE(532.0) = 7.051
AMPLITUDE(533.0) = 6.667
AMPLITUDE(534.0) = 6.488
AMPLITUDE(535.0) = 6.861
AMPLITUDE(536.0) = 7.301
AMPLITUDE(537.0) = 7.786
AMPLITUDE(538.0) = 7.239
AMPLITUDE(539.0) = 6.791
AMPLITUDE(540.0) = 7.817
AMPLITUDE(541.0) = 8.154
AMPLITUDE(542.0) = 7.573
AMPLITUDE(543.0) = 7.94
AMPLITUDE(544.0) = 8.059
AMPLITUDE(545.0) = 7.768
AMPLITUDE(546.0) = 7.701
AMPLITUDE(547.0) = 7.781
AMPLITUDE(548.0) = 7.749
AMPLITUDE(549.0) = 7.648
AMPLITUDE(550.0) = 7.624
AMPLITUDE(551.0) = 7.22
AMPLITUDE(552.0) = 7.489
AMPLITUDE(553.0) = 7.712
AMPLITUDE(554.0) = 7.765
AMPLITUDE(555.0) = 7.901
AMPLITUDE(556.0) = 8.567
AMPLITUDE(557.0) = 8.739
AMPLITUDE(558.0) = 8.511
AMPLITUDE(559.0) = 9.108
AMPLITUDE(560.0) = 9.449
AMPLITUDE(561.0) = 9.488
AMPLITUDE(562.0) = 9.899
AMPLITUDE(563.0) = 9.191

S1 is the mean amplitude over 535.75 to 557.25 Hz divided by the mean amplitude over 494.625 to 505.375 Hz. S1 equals 1.73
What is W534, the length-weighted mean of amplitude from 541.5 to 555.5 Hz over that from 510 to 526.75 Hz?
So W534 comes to 1.3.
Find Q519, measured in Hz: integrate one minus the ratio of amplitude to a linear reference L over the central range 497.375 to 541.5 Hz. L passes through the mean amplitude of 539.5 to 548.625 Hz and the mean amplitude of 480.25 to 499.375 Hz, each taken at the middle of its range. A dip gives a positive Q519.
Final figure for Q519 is 7.9 Hz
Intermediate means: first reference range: 6.24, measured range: 5.88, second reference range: 7.84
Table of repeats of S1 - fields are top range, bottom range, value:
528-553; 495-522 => 1.48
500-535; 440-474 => 0.65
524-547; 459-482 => 0.87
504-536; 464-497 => 0.81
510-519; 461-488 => 0.68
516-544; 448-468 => 0.77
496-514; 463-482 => 0.57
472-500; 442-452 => 0.76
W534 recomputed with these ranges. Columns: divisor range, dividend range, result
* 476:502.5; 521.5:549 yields 1.15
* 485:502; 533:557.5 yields 1.40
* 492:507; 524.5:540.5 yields 1.50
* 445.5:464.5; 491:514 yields 0.54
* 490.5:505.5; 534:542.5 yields 1.54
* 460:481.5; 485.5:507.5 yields 0.62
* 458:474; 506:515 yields 0.59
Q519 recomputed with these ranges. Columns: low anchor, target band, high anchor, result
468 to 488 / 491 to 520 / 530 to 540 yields 9.6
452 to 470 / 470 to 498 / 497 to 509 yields -2.3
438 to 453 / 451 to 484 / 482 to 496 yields -3.9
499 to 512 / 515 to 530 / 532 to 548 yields -0.7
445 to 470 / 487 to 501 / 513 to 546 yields 4.5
